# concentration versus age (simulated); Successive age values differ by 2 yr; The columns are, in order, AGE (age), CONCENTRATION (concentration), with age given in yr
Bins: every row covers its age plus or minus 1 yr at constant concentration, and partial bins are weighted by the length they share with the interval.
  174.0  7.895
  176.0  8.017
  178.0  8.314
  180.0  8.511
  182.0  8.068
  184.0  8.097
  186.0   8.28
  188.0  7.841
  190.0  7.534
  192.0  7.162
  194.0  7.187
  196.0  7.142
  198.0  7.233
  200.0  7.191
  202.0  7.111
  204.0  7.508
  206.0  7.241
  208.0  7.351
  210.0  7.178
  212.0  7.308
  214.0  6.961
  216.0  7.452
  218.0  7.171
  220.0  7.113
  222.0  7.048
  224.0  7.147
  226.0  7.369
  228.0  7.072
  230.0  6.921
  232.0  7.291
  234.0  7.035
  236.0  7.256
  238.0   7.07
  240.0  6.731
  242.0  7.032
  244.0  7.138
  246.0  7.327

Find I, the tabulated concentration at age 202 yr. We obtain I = 7.111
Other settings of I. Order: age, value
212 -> 7.308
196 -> 7.142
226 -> 7.369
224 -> 7.147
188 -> 7.841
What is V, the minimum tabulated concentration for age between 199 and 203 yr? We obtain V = 7.111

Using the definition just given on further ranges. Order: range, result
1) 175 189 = 7.841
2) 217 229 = 7.048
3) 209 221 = 6.961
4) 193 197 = 7.142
